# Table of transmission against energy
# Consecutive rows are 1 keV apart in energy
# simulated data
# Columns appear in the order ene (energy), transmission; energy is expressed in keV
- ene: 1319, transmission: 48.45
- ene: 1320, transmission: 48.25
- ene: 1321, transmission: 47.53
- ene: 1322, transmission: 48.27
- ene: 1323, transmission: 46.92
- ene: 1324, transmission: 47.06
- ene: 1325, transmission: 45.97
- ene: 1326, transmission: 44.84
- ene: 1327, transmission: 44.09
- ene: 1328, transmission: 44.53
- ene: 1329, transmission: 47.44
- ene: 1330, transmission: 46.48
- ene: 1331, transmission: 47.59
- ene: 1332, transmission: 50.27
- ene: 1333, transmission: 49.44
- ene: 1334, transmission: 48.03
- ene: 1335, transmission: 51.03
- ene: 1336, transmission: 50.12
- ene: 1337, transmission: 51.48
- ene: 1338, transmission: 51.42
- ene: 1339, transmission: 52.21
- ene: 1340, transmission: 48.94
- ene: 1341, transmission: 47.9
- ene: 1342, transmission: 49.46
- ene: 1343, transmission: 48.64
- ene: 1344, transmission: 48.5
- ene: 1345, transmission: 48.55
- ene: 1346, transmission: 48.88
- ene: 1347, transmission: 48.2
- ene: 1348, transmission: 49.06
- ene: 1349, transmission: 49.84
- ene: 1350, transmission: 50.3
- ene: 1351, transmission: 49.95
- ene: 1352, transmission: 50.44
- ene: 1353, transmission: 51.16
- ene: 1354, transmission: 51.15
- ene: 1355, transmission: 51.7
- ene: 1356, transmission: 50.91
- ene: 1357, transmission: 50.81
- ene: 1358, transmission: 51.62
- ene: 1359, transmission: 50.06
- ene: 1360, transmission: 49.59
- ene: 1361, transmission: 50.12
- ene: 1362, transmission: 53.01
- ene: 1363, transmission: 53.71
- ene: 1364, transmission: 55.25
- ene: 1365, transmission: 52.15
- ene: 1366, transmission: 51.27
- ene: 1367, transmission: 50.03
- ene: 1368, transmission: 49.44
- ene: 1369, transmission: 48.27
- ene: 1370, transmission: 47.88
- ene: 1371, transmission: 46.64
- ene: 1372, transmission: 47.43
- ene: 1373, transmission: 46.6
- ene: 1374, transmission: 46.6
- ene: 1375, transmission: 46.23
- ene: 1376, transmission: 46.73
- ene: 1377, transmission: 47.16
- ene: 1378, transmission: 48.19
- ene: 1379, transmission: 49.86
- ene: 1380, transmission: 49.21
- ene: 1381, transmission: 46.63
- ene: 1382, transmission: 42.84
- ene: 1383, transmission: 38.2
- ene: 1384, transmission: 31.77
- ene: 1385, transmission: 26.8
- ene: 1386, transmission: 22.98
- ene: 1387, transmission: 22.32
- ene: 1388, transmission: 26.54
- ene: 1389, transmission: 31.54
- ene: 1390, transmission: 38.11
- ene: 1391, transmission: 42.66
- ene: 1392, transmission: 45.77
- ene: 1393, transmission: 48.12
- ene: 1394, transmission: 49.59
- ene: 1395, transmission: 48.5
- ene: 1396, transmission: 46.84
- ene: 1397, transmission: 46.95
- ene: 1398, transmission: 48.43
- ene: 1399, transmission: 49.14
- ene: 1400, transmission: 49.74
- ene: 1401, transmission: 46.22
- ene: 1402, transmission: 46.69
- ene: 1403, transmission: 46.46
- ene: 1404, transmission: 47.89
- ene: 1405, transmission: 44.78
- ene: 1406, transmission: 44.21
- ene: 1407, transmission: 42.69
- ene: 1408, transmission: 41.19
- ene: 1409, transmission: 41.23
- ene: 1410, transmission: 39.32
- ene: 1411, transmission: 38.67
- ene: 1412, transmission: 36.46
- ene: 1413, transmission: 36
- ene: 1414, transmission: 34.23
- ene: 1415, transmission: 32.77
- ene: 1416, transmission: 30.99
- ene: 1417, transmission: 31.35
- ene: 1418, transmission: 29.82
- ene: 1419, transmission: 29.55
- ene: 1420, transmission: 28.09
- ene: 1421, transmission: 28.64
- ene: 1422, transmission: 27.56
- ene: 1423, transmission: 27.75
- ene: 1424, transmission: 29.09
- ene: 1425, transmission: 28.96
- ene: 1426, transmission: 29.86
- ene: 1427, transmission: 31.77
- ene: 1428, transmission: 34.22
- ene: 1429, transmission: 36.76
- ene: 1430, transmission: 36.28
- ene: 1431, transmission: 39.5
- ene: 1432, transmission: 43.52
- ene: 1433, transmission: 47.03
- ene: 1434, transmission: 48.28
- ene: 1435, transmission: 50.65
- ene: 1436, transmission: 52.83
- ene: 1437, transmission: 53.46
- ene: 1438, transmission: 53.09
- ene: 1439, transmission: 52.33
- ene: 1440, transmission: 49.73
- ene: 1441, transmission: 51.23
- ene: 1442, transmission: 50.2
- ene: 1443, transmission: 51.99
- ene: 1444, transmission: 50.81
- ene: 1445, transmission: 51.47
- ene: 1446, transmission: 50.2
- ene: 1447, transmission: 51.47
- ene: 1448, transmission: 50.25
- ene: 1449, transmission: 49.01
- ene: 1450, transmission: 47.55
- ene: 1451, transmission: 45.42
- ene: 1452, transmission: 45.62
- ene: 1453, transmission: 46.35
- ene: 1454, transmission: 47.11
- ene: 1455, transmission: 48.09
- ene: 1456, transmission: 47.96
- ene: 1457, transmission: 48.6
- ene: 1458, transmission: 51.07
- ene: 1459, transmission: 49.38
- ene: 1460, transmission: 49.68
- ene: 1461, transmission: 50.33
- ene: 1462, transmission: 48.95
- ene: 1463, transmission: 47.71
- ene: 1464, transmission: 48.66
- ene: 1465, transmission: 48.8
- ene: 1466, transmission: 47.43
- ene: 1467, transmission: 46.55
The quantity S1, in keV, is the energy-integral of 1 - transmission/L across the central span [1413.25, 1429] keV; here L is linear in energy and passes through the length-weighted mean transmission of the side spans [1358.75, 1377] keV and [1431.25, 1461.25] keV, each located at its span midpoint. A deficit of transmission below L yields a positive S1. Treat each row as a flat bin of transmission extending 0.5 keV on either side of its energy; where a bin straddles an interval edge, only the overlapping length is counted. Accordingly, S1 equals 6.0 keV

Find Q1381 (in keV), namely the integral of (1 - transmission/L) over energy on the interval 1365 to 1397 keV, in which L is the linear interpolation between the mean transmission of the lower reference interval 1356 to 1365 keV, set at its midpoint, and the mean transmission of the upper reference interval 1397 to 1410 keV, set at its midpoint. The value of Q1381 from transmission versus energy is 3.7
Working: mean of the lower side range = 51.7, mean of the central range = 43.1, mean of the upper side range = 45.5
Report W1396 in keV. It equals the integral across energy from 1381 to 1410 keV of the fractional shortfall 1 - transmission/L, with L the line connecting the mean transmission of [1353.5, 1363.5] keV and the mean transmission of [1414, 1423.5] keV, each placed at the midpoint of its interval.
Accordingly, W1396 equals -2.95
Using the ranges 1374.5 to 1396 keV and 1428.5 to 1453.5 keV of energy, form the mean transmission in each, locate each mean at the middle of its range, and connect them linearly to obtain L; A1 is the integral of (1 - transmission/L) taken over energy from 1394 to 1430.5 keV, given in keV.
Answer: 4.8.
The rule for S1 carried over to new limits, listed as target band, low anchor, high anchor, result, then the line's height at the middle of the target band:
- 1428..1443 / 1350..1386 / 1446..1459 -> 0.3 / 48.2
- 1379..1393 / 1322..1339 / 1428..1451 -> 3.3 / 48.1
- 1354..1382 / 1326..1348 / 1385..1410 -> -2.6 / 45.3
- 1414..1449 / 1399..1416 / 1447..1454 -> 3.3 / 45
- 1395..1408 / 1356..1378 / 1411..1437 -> -1.7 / 41.2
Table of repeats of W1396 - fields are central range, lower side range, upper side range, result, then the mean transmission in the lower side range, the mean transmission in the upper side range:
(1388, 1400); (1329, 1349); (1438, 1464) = 1.2 keV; 49.2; 49.4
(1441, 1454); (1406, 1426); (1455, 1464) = -1.3 keV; 33.6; 49.1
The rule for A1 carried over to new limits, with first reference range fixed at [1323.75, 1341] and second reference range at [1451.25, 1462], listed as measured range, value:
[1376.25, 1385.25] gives 1.0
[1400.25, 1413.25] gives 1.5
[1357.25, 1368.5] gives -0.7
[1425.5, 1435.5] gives 1.8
